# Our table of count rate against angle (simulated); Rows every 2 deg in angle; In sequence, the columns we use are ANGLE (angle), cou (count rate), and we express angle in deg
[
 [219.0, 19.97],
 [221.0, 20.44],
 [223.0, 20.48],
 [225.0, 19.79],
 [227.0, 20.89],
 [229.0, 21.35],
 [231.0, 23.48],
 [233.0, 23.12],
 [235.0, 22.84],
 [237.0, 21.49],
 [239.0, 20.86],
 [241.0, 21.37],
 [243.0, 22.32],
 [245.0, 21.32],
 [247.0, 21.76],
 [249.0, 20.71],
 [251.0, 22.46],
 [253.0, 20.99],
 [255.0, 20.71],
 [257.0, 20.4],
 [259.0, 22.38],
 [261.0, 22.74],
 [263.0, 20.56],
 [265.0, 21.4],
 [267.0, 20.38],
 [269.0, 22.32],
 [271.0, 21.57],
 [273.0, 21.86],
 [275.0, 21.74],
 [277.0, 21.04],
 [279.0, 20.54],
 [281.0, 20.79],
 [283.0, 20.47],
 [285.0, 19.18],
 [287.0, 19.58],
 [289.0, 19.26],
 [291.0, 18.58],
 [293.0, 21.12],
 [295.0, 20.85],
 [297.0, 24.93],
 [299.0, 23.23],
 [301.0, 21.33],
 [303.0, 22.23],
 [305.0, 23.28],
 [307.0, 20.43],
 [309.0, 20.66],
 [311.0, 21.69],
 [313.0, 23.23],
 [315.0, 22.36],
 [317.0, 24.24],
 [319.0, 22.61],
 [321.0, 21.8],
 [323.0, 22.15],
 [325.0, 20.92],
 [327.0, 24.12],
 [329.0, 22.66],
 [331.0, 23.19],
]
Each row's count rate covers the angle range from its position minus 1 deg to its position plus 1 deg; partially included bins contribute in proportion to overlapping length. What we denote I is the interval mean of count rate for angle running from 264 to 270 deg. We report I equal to 21.4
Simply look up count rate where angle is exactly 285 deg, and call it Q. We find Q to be 19.18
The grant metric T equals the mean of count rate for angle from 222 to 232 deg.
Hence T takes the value 21.2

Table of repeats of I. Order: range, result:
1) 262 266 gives 21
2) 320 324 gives 22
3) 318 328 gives 22.3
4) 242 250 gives 21.5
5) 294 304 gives 22.5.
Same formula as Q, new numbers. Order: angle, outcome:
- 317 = 24.24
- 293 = 21.12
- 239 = 20.86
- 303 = 22.23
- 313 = 23.23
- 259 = 22.38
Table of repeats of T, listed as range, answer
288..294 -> 19.7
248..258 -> 21.1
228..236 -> 22.7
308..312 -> 21.2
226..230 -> 21.1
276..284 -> 20.7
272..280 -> 21.3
